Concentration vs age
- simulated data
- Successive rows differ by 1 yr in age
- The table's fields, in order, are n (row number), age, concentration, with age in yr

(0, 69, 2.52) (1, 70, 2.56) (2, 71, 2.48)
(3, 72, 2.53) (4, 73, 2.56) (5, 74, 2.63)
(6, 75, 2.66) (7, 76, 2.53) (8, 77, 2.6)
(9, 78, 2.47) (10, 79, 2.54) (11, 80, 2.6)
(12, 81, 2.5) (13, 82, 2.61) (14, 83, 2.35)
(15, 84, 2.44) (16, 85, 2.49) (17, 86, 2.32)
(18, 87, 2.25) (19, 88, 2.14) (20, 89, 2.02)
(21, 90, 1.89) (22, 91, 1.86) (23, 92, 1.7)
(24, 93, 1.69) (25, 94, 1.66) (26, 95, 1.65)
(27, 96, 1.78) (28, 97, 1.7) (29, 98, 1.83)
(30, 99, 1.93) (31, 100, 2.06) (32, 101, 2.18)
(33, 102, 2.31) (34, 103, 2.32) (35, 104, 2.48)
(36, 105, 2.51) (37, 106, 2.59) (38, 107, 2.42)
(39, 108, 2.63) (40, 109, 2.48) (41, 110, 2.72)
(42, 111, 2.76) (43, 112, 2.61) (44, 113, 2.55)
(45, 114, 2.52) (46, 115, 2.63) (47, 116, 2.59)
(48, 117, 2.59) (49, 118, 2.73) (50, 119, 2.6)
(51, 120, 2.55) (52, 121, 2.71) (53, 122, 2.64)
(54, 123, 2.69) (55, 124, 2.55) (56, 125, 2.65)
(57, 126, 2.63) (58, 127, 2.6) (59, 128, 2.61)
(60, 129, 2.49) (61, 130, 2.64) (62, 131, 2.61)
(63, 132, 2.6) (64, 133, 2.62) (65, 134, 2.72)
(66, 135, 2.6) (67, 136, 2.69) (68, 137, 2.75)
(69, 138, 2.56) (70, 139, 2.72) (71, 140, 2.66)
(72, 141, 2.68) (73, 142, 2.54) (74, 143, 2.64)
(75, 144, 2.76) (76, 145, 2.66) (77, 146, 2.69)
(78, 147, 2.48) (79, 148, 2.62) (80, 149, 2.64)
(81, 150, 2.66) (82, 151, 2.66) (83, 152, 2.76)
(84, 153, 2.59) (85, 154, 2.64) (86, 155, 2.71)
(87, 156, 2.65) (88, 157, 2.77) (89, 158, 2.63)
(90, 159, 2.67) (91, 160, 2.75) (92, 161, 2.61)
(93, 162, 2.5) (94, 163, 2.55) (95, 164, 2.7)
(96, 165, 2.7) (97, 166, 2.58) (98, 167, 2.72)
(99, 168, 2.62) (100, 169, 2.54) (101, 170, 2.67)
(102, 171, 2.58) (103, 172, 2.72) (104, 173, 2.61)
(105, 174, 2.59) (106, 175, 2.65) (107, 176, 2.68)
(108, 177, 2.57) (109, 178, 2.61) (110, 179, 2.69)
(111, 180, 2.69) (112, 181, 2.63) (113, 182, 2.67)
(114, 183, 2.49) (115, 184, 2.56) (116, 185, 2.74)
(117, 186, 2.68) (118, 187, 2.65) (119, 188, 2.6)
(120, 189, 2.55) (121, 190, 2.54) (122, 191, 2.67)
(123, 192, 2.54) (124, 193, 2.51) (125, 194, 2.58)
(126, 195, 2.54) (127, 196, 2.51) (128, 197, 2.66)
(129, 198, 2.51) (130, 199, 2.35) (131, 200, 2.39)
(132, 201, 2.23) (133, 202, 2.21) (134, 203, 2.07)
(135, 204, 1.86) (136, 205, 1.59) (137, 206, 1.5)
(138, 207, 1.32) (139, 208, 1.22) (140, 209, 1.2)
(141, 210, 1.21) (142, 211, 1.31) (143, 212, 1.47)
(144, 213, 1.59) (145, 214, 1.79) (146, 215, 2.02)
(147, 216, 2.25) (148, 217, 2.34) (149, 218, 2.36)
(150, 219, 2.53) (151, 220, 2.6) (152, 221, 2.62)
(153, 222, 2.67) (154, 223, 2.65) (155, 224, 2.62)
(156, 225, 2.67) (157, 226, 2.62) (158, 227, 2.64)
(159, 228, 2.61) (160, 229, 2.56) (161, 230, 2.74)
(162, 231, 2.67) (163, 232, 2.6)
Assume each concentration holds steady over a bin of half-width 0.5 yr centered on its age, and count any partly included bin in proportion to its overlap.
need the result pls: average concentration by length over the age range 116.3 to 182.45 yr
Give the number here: 2.64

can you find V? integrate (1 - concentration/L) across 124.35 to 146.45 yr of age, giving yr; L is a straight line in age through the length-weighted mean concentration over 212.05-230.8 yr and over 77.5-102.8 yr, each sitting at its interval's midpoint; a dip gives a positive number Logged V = -4.1 yr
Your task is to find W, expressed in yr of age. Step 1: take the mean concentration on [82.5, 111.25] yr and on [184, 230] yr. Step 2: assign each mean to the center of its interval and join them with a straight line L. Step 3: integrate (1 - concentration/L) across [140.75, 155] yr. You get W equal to -2.8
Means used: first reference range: 2.17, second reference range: 2.26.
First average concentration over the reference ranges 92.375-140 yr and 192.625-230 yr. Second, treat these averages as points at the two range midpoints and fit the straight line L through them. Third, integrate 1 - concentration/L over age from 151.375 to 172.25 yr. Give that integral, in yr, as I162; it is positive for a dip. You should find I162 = -3.0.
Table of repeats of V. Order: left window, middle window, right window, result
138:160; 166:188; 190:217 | -2.9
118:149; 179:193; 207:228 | -1.9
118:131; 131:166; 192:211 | -3.2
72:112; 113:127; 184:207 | -1.9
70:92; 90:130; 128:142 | 2.6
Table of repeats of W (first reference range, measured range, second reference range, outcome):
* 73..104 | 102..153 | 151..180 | -4.0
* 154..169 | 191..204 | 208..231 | -0.2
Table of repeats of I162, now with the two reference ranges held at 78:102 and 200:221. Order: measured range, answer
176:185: -3.3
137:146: -2.9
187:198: -3.9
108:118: -2.7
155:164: -3.1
